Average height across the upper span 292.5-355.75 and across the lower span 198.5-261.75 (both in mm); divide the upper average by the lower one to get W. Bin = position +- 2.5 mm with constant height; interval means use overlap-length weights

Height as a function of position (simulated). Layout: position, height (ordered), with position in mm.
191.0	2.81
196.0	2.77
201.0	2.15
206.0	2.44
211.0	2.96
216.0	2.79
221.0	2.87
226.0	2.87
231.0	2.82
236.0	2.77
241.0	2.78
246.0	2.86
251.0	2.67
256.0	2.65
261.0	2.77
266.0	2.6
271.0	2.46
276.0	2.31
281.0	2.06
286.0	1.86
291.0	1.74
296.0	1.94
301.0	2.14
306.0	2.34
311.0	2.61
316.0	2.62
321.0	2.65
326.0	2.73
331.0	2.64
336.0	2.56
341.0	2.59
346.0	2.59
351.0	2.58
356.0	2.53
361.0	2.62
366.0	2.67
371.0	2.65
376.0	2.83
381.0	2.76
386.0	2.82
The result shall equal 0.91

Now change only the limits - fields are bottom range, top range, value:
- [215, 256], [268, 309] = 0.76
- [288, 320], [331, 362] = 1.15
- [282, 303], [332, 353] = 1.34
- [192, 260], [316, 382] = 0.97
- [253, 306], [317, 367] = 1.16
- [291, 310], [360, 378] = 1.27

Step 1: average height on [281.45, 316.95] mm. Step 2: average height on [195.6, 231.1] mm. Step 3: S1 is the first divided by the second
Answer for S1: 0.80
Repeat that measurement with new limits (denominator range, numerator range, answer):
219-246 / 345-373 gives 0.92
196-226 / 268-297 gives 0.78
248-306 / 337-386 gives 1.15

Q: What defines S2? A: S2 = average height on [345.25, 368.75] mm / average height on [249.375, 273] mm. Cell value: 0.99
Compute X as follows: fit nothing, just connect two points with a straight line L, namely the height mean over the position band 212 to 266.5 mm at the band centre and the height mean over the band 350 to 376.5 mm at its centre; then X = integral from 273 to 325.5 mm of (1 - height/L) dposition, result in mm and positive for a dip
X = 8.9 mm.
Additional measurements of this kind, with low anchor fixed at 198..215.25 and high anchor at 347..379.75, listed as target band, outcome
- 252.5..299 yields 5.74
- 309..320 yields -0.01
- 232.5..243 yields -0.85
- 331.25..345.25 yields 0.24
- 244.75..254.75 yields -0.62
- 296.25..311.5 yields 2.01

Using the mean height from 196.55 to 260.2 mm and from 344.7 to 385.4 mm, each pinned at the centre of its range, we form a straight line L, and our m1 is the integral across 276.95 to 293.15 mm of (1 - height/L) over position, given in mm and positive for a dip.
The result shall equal 4.6 mm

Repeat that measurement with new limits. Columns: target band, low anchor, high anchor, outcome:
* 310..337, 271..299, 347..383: -3.6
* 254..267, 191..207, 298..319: -1.2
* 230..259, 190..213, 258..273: -1.6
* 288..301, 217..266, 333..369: 3.8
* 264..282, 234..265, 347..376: 2.3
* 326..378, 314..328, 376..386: 1.9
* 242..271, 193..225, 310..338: -0.4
